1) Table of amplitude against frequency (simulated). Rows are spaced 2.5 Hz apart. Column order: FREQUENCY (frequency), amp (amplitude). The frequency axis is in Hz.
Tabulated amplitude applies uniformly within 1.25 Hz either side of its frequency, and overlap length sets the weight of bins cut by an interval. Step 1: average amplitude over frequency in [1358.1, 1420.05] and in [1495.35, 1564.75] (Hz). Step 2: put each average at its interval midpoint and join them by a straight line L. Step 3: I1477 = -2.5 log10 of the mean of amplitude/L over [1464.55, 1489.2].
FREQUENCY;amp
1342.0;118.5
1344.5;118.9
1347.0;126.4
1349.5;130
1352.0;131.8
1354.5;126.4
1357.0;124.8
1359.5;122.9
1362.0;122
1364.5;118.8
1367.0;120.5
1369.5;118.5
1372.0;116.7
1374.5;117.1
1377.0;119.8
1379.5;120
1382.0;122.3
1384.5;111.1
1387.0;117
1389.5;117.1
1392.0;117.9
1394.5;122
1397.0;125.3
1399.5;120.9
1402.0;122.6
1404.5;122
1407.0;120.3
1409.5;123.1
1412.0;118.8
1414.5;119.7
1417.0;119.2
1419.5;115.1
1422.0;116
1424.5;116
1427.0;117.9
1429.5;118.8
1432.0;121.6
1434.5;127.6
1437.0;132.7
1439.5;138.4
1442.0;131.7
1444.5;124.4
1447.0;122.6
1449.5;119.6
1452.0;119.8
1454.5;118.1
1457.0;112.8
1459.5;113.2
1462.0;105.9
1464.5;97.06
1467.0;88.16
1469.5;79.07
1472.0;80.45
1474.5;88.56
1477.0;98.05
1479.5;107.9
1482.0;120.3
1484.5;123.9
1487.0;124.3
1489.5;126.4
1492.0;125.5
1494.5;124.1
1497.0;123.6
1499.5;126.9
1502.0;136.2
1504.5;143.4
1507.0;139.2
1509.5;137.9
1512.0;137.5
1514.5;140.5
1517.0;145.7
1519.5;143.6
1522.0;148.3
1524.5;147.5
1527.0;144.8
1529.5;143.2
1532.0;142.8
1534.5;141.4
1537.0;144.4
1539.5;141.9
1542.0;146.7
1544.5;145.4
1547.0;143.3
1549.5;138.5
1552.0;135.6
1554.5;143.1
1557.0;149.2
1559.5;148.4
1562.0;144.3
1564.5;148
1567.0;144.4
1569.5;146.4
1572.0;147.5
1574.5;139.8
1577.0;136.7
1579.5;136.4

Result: 0.29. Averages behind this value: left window 120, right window 142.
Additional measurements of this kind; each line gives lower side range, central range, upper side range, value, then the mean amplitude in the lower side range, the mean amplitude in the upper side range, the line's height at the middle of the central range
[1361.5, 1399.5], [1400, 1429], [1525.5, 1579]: 0.042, 119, 144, 124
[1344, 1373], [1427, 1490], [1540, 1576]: 0.177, 123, 144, 134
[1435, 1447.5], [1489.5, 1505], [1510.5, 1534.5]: 0.085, 130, 144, 139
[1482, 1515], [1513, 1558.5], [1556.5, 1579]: -0.042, 131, 145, 138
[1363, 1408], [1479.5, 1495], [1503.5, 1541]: 0.118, 119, 143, 137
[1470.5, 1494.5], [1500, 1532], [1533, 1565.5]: -0.118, 111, 144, 127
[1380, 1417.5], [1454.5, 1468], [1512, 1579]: 0.231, 120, 144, 130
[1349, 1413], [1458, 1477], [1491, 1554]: 0.374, 121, 140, 132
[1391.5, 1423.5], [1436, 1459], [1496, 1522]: 0.028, 120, 138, 127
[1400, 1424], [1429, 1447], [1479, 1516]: -0.045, 120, 130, 123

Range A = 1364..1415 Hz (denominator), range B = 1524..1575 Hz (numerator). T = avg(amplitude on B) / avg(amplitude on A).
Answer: 1.21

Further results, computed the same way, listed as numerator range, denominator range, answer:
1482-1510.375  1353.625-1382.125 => 1.07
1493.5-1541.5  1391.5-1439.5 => 1.15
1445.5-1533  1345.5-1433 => 1.02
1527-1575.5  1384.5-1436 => 1.20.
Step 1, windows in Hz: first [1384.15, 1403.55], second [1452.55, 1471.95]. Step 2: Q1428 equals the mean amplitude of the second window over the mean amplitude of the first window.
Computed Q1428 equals 0.85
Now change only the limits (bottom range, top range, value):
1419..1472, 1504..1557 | 1.24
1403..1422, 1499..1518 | 1.16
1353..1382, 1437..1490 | 0.92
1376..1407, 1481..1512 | 1.08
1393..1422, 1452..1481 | 0.83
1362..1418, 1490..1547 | 1.17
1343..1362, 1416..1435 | 0.95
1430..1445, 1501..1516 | 1.08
